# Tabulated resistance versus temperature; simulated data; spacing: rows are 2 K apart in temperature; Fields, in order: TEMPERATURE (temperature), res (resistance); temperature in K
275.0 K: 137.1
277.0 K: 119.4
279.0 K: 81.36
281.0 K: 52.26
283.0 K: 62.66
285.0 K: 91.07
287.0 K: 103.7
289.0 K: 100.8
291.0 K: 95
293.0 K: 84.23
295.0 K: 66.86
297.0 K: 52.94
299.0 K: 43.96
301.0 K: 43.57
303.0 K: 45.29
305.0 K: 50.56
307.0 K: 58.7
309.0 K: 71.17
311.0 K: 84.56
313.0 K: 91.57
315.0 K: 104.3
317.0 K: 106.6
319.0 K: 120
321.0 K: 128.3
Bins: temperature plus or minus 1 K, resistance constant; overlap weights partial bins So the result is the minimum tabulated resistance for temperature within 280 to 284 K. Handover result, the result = 52.26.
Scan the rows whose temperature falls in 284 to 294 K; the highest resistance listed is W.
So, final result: 103.7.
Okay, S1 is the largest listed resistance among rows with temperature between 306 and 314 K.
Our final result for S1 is 91.57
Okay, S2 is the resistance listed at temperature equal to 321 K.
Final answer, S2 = 128.3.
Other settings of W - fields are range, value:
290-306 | 95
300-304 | 45.29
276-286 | 119.4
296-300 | 52.94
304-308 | 58.7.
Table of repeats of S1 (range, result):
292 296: 84.23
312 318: 106.6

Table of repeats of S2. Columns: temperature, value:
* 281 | 52.26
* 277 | 119.4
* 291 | 95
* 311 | 84.56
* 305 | 50.56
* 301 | 43.57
